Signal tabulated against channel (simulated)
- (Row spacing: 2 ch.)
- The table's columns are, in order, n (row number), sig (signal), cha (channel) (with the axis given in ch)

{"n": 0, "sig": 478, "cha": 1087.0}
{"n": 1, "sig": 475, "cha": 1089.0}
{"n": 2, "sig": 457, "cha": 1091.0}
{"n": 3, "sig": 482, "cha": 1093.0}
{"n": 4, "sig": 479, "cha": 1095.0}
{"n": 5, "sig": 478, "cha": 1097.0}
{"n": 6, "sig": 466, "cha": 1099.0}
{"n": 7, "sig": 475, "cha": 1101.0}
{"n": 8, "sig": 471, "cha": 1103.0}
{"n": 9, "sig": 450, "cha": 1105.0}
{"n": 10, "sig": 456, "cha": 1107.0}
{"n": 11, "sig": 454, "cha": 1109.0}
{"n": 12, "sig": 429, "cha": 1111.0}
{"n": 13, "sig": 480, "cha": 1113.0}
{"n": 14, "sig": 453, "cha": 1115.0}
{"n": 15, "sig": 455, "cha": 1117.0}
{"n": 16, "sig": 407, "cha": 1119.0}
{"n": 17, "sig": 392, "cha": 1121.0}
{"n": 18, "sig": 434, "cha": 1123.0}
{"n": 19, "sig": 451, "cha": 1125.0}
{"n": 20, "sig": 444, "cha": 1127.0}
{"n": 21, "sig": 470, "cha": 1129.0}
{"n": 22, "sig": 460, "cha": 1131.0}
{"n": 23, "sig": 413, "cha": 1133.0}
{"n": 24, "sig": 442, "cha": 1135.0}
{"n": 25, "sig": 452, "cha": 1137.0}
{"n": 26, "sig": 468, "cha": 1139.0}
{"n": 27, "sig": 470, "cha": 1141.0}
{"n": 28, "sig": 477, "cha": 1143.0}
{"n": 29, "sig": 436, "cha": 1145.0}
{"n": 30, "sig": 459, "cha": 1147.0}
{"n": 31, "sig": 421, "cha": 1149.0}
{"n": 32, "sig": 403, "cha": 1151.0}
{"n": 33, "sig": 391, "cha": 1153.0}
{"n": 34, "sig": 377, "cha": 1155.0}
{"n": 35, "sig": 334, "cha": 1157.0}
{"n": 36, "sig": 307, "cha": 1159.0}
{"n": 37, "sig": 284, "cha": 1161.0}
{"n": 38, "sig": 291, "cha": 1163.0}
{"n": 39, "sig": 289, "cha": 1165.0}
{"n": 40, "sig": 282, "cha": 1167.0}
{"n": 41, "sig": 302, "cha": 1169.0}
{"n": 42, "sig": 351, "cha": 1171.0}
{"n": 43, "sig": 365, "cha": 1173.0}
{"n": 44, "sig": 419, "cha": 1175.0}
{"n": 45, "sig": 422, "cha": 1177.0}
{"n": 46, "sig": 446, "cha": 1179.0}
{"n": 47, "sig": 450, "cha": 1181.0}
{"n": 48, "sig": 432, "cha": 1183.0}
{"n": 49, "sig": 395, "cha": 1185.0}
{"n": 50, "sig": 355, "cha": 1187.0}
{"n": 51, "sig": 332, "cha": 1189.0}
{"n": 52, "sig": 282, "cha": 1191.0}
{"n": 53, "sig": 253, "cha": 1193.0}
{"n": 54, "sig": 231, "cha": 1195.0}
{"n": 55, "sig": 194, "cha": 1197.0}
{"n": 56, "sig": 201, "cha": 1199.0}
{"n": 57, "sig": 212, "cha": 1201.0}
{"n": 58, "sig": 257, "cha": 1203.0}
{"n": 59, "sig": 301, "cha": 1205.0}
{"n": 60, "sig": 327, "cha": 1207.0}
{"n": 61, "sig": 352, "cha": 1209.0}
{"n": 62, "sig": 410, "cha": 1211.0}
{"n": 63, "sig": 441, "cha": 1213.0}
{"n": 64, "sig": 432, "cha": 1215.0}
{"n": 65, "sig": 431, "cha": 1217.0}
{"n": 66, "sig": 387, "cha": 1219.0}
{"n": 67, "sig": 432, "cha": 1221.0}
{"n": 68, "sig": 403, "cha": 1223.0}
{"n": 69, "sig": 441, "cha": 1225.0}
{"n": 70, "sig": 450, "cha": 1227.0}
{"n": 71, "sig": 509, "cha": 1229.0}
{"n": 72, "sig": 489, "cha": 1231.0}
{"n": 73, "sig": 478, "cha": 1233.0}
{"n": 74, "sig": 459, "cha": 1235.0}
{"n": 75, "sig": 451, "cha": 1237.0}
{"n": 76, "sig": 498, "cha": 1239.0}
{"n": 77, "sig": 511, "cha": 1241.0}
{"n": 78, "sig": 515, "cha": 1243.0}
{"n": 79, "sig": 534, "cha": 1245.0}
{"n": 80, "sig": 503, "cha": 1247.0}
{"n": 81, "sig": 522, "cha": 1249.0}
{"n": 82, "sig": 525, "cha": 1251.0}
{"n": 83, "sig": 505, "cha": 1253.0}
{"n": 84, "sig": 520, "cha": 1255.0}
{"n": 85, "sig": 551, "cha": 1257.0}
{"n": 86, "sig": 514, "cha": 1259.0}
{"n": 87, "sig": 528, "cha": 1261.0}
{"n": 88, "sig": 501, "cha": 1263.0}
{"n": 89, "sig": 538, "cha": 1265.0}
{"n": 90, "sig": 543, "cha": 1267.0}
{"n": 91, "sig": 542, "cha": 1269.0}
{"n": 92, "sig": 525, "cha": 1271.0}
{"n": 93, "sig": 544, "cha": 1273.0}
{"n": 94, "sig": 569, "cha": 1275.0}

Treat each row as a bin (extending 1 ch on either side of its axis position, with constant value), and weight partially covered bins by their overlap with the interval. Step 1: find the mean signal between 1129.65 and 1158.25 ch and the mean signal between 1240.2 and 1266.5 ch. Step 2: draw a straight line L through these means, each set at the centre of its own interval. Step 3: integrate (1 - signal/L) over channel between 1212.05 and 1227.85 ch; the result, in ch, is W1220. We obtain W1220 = 2.1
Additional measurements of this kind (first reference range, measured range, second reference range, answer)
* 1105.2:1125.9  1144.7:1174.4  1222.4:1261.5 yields 7.0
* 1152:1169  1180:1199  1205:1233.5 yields 2.5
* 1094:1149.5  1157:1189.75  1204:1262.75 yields 7.2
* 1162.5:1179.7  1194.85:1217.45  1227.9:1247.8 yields 6.0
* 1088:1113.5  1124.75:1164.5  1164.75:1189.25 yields 0.5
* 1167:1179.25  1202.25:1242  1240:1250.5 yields 4.1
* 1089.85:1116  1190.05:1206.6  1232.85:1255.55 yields 8.3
